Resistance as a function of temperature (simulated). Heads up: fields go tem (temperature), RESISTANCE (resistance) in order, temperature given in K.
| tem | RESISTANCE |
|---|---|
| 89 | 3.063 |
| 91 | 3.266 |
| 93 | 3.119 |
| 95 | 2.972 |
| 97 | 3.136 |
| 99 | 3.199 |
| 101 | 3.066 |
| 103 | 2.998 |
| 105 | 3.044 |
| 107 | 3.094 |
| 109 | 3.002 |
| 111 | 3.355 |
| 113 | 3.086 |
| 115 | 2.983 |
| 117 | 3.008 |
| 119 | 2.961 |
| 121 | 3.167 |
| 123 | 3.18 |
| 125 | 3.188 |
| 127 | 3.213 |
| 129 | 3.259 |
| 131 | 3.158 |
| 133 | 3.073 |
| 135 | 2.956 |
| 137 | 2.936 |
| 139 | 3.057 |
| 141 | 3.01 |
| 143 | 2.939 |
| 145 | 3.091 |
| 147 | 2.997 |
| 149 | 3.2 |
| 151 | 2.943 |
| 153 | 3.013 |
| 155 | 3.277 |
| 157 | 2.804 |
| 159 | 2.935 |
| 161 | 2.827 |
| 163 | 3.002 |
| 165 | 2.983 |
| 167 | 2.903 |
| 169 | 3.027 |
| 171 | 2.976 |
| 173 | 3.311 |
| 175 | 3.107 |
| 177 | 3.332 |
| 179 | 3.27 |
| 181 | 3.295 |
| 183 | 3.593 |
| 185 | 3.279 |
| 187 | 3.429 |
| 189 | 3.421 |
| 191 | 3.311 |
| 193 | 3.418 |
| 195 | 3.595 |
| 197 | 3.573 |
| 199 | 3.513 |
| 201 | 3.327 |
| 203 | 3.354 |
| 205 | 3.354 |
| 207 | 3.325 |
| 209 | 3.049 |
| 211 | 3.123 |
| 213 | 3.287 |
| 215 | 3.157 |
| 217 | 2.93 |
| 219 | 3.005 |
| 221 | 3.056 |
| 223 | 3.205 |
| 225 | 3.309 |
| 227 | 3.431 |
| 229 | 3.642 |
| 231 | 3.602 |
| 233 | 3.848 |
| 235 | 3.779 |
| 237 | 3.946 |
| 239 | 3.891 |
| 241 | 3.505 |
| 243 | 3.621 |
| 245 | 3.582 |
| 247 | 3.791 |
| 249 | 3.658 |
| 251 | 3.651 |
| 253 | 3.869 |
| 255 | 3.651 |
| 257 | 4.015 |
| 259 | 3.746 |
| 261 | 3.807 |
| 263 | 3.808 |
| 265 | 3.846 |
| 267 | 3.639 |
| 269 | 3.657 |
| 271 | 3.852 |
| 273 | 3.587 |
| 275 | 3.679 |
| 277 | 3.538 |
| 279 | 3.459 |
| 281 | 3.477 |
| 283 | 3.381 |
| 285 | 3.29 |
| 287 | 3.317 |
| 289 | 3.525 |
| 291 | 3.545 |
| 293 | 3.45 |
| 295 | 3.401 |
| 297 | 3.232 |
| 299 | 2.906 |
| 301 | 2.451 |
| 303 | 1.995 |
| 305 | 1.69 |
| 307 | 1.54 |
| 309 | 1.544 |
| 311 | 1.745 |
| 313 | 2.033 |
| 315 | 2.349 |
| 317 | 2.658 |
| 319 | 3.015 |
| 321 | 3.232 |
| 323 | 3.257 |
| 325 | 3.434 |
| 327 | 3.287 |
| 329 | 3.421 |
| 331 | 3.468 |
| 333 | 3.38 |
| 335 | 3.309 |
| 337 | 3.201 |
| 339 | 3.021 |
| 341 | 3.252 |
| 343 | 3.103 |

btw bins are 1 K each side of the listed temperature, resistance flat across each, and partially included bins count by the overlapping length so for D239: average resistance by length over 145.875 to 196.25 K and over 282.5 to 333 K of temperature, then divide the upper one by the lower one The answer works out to 0.9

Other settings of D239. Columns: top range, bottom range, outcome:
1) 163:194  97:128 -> 1.04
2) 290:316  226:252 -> 0.66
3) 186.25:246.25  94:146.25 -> 1.11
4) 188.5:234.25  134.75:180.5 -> 1.10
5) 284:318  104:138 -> 0.85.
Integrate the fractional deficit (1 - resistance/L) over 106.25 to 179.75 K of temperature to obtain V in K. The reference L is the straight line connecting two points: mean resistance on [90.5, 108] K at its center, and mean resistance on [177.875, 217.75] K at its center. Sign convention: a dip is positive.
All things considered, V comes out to 3.0 K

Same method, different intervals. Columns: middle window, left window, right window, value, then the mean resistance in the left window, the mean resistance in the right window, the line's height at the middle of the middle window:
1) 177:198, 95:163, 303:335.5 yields -3.3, 3.06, 2.68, 2.94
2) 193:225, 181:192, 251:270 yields 2.2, 3.4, 3.78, 3.51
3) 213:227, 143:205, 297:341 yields -0.4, 3.2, 2.74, 3.05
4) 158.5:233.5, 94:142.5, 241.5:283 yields 3.2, 3.09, 3.69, 3.41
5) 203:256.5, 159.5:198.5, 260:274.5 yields 0.9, 3.24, 3.74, 3.53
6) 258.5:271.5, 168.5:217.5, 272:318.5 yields -3.3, 3.3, 2.86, 2.99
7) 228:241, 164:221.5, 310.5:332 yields -2.5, 3.25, 2.93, 3.15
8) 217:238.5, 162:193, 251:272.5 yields 0.5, 3.22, 3.78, 3.55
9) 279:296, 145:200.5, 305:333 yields -3.9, 3.2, 2.68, 2.79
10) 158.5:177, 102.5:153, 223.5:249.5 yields 1.5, 3.08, 3.65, 3.29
